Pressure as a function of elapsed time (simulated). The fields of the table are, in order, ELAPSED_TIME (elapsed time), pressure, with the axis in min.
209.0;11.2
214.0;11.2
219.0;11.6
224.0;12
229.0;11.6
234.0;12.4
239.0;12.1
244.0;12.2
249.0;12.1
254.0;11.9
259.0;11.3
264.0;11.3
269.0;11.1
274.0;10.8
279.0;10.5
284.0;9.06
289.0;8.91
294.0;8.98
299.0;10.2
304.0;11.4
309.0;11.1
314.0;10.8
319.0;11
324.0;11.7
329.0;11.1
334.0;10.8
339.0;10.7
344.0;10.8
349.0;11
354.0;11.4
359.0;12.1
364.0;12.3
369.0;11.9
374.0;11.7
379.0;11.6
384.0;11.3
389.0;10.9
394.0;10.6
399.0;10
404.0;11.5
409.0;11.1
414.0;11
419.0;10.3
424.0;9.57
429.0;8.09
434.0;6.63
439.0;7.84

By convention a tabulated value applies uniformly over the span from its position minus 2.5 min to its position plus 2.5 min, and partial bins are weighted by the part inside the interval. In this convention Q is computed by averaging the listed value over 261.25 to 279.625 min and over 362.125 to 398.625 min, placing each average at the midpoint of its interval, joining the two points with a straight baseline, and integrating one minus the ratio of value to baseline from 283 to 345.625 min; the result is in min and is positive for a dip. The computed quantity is 3.4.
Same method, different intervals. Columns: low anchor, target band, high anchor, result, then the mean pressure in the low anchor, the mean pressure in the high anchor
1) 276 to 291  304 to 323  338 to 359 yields -1.49 min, 9.55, 11.1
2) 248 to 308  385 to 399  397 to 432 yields -0.59 min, 10.6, 10.2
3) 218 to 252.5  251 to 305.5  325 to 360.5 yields 5.47 min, 12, 11.1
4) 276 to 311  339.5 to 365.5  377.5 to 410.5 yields -2.07 min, 10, 11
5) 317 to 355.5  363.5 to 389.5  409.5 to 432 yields -2.89 min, 11.1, 9.79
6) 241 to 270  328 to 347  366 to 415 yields 0.91 min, 11.7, 11.2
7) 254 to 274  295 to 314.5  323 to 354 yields 0.68 min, 11.3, 11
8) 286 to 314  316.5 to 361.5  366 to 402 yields -2.34 min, 10.2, 11.2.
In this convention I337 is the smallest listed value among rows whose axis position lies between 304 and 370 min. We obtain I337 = 10.7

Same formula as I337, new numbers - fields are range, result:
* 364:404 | 10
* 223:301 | 8.91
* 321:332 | 11.1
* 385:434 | 6.63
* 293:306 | 8.98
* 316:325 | 11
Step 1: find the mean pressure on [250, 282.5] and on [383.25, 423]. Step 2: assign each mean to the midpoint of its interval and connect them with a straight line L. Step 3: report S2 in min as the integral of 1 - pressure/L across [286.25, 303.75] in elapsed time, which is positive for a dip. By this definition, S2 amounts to 2.3 min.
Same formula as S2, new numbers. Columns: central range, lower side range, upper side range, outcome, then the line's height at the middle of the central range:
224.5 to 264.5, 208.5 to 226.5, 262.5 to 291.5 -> -3.5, 10.9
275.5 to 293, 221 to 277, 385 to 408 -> 3.0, 11.5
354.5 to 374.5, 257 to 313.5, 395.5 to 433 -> -3.4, 10.2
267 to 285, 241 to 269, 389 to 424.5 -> 1.7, 11.6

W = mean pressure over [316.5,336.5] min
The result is 11.2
